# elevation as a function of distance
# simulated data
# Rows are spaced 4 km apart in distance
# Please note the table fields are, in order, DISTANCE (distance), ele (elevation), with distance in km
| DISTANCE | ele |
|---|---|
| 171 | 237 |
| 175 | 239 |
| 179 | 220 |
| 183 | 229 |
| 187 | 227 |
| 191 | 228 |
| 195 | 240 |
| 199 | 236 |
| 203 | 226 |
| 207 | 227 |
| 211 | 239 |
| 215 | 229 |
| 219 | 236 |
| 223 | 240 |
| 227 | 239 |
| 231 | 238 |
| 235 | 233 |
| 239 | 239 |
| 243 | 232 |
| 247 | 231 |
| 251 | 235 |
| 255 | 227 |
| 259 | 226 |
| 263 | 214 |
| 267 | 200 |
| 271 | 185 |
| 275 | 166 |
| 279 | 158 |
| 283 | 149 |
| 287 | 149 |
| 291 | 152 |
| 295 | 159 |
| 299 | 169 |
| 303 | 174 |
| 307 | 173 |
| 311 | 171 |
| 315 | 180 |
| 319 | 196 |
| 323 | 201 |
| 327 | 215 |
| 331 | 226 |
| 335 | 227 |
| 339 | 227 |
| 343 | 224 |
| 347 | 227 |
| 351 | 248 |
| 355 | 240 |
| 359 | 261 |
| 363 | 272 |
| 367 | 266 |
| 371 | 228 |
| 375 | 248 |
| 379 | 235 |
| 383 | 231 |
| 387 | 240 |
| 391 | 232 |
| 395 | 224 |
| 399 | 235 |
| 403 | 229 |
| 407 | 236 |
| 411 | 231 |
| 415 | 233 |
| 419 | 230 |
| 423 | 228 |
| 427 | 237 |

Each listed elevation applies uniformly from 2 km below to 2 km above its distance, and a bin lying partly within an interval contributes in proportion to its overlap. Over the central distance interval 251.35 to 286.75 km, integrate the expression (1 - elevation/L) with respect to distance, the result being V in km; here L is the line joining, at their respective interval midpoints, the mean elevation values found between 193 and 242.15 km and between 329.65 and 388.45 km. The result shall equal 6.9 km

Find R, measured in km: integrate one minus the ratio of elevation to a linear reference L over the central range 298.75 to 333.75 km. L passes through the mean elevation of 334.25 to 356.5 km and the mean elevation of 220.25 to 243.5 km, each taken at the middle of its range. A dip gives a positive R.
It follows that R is 6.33 km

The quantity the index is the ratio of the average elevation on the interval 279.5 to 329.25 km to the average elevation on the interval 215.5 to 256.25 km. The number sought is 0.7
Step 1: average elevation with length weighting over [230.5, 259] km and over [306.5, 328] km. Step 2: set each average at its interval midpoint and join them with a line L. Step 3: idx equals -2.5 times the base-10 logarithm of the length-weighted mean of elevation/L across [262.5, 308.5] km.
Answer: 0.226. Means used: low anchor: 233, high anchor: 189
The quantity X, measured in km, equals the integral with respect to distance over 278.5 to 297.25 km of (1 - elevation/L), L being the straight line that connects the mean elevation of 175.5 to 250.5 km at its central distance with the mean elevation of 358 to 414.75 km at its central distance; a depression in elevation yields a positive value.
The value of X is 6.57 km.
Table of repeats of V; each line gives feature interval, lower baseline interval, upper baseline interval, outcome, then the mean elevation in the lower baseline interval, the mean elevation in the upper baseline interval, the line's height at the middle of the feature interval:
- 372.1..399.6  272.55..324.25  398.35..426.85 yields -2.3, 169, 232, 217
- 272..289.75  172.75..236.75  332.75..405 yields 5.9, 233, 239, 235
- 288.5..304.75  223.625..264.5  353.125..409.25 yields 5.0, 232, 241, 235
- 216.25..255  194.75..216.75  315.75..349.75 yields -1.1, 232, 217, 229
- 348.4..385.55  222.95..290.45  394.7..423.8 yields -3.7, 207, 231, 225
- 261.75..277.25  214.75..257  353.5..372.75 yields 3.2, 235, 254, 240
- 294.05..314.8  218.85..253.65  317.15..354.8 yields 5.1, 236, 222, 226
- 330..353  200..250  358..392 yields 1.3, 234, 246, 243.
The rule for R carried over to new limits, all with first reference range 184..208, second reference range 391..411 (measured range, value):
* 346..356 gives -0.4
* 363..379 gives -1.2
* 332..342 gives 0.2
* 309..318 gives 2.1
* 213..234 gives -0.5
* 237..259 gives -0.1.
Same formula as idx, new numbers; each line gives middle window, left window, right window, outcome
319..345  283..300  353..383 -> -0.07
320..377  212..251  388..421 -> -0.01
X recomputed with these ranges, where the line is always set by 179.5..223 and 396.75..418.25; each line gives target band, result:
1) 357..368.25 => -1.6 km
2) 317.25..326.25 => 1.2 km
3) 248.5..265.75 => 0.5 km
